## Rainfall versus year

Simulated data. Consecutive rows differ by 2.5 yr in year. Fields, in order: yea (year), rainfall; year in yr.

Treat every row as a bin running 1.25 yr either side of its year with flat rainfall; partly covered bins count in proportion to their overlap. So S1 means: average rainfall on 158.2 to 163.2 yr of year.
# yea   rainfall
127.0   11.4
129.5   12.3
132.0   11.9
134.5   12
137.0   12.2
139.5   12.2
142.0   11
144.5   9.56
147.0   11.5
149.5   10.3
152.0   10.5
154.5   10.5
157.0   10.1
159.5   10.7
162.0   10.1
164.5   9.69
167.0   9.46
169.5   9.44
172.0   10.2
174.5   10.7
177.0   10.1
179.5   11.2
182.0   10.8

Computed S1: 10.4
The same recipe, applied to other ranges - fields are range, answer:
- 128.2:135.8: 12.1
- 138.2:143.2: 11.6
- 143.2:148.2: 10.5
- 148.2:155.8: 10.4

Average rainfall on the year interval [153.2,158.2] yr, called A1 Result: 10.3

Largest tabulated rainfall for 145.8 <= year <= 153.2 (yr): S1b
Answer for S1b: 11.5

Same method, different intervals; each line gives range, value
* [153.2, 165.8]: 10.7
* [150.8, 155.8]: 10.5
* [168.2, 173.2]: 10.2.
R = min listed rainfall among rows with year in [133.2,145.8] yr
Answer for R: 9.56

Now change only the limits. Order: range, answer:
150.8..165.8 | 9.69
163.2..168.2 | 9.46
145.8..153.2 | 10.3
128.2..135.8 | 11.9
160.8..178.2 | 9.44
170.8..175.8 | 10.2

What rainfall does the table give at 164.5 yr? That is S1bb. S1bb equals 9.69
